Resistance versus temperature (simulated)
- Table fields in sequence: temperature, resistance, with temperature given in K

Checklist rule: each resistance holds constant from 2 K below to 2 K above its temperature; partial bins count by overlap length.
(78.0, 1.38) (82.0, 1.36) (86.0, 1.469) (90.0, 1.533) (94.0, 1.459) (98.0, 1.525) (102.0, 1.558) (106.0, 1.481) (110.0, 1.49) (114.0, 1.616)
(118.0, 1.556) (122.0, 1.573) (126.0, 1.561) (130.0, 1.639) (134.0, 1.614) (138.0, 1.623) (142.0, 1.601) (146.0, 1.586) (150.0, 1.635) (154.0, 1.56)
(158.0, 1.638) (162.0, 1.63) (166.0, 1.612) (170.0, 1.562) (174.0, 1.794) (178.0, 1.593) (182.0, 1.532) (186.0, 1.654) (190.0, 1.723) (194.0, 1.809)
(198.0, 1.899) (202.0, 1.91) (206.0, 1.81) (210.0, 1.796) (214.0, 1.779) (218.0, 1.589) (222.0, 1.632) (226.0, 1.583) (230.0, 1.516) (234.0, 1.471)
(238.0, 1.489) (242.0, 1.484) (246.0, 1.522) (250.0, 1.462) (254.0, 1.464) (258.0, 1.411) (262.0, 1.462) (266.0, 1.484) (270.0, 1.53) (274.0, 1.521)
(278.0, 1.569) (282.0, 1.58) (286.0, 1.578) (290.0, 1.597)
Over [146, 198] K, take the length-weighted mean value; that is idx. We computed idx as 1.65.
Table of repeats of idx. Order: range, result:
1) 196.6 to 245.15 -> 1.66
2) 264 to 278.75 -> 1.52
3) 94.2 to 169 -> 1.58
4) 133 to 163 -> 1.61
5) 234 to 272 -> 1.48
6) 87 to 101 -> 1.51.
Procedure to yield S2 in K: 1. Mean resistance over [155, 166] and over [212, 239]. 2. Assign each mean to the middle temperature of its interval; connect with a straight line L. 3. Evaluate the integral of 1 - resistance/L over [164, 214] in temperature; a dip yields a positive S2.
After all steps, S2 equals -3.8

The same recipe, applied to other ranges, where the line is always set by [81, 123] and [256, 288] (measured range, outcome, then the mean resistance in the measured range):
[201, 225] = -3.5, 1.74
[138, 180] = -3.0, 1.62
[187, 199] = -2.2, 1.79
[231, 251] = 0.4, 1.49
